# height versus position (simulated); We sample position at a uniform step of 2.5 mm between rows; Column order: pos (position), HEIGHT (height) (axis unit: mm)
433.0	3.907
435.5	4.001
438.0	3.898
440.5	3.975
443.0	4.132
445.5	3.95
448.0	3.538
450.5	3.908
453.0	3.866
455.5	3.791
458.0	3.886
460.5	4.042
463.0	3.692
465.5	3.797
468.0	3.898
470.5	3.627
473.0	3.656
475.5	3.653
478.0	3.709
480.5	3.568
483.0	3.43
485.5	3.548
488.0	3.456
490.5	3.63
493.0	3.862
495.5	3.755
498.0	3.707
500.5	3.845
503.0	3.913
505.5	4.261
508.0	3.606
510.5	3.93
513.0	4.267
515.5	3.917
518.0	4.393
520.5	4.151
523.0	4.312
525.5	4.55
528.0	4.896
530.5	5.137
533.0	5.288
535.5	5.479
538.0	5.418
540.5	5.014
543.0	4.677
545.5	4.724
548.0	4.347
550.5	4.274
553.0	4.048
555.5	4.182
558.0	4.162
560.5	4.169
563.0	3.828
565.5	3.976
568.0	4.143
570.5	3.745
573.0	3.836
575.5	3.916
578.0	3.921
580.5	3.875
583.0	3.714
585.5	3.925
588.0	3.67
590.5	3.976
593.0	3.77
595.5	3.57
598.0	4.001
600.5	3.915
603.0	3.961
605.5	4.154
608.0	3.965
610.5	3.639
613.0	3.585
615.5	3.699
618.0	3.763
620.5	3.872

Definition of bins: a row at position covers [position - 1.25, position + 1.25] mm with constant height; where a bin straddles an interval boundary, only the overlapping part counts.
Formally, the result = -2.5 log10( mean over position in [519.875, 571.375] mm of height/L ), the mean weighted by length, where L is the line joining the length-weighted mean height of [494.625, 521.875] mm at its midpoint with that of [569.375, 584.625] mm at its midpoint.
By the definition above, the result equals -0.16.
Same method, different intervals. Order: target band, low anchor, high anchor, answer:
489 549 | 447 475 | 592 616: -0.15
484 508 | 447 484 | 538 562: 0.07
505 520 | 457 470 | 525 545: 0.16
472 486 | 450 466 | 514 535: 0.14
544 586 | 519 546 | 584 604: 0.07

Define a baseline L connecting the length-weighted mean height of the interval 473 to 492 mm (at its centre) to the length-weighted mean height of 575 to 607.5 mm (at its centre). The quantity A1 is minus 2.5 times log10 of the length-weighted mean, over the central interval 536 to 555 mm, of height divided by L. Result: -0.24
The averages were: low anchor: 3.58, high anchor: 3.88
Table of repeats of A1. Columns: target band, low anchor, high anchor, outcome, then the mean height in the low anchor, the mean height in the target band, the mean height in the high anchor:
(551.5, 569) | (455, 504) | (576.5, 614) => -0.07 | 3.72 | 4.07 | 3.84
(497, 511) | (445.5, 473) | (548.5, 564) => 0.02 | 3.8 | 3.88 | 4.13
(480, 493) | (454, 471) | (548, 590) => 0.09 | 3.83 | 3.56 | 3.97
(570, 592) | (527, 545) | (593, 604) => 0.10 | 5.12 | 3.84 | 3.85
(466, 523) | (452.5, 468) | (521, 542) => 0.15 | 3.85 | 3.82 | 4.98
